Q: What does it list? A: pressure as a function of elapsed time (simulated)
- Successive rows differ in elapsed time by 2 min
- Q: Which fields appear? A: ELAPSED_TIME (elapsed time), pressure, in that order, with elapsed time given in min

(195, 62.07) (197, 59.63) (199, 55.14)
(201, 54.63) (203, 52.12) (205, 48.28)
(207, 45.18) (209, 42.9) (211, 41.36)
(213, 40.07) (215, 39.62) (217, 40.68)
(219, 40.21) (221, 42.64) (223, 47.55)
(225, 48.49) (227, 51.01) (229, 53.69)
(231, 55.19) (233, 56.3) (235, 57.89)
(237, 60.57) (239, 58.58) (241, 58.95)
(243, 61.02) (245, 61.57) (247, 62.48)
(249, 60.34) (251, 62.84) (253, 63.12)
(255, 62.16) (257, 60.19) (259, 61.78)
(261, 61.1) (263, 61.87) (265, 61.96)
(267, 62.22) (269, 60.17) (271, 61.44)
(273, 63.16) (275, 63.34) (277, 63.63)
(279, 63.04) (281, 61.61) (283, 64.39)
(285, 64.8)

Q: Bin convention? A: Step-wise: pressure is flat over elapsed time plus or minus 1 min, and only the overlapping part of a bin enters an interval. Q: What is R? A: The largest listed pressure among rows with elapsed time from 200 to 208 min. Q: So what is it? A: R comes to 54.63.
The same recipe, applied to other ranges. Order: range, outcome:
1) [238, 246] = 61.57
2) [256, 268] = 62.22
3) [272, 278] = 63.63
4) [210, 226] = 48.49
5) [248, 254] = 63.12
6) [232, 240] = 60.57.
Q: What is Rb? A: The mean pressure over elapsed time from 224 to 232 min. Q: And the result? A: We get 52.1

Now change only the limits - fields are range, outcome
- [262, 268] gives 62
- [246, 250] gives 61.4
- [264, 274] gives 61.8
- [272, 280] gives 63.3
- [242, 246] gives 61.3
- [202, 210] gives 47.1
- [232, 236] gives 57.1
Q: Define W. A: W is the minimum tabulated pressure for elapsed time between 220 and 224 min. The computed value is 42.64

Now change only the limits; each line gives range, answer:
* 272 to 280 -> 63.04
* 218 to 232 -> 40.21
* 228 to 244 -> 53.69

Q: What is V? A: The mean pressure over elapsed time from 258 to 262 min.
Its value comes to 61.4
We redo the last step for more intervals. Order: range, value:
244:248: 62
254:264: 61.4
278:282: 62.3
